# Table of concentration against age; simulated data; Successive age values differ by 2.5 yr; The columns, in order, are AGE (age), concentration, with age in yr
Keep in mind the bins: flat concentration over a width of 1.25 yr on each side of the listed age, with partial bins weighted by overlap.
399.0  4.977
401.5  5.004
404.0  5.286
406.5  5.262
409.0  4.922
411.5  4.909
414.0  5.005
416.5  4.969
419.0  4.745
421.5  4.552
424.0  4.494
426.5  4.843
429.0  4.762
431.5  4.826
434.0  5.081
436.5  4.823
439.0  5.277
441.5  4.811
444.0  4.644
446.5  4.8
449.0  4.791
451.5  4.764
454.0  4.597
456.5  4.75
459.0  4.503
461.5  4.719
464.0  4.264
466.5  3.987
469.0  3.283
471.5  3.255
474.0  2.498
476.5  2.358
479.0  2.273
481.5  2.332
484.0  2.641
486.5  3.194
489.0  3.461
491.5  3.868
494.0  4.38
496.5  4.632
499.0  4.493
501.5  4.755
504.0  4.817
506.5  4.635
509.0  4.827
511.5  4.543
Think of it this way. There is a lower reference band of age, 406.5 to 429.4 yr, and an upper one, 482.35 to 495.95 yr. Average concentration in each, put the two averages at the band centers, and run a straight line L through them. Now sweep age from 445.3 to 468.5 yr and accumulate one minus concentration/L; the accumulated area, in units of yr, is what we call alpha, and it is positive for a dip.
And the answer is -2.3 yr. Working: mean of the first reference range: 4.83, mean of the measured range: 4.53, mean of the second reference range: 3.53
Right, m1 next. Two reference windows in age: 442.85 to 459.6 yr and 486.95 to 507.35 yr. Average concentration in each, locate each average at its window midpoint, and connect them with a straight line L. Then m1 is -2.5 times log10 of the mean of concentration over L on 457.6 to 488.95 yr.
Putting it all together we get 0.35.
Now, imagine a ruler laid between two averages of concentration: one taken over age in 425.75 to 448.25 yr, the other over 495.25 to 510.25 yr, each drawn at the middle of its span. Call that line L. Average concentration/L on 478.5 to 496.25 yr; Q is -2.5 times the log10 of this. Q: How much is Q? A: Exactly 0.40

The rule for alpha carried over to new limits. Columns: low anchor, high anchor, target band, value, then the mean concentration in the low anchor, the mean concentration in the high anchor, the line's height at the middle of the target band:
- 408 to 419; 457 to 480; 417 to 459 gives -4.94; 4.93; 3.51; 4.3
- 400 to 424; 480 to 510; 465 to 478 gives 3.59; 4.94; 3.98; 4.25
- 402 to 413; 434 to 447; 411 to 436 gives 0.89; 5.09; 4.9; 4.99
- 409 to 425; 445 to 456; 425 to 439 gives -0.38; 4.79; 4.74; 4.77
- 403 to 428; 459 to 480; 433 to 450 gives -2.89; 4.89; 3.41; 4.18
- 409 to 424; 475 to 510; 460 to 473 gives 0.73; 4.81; 3.75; 4.11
